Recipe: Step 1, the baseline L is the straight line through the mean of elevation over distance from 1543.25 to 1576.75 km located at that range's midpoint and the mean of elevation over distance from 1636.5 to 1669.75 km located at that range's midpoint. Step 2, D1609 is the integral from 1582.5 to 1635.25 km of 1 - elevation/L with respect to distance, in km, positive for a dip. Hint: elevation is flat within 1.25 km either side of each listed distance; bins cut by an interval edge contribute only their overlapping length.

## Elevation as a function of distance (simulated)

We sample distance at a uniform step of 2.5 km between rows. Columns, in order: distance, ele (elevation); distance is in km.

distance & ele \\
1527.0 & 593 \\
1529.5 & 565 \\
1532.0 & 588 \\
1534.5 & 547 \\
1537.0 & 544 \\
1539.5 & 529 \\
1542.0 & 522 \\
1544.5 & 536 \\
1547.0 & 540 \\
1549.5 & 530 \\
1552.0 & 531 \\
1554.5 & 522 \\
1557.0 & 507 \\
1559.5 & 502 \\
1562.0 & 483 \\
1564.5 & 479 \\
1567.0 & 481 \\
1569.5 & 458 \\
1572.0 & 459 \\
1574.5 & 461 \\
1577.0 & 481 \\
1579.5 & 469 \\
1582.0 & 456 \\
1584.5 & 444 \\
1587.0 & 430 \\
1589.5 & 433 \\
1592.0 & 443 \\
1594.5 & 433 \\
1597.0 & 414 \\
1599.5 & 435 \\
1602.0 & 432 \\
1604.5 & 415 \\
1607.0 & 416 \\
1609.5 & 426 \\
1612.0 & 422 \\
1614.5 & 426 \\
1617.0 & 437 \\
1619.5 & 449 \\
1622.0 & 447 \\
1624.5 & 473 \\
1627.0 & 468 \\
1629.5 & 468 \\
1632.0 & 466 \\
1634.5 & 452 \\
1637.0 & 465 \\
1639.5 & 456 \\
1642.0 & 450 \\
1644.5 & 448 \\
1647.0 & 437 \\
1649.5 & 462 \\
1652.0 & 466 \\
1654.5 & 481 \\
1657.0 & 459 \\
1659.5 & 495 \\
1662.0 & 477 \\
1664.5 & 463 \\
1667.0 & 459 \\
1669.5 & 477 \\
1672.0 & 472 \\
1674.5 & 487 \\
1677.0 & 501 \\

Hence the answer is 4.4 km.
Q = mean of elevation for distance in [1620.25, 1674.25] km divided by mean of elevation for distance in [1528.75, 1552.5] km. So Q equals 0.85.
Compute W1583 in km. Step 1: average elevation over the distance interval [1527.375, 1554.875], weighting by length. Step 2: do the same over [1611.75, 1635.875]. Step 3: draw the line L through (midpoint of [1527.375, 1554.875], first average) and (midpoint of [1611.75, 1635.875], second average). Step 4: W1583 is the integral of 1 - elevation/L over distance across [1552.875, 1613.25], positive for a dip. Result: 5.2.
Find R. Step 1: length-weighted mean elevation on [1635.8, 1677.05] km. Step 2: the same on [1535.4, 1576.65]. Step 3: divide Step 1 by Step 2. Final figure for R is 0.9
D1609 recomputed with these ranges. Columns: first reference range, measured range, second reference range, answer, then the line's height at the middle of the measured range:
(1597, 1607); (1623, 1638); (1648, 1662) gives -0.5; 450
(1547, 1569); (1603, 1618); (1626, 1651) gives 1.6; 474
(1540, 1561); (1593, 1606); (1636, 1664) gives 1.8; 494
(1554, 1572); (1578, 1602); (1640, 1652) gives 1.8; 475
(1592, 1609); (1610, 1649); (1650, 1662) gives 0.0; 451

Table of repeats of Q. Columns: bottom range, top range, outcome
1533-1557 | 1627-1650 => 0.86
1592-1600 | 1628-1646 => 1.07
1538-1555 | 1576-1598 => 0.84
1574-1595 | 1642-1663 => 1.03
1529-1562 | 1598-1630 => 0.82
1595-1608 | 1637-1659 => 1.08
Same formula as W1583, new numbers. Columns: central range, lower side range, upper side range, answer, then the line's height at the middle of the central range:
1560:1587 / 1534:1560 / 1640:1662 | 2.4 km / 512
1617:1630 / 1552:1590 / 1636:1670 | 0.2 km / 467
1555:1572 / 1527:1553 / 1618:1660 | 1.3 km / 525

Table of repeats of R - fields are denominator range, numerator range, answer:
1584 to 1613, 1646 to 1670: 1.09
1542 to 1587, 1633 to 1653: 0.93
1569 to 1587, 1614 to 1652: 0.99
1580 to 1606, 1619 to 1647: 1.05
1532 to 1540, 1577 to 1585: 0.84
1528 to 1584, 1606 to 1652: 0.88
